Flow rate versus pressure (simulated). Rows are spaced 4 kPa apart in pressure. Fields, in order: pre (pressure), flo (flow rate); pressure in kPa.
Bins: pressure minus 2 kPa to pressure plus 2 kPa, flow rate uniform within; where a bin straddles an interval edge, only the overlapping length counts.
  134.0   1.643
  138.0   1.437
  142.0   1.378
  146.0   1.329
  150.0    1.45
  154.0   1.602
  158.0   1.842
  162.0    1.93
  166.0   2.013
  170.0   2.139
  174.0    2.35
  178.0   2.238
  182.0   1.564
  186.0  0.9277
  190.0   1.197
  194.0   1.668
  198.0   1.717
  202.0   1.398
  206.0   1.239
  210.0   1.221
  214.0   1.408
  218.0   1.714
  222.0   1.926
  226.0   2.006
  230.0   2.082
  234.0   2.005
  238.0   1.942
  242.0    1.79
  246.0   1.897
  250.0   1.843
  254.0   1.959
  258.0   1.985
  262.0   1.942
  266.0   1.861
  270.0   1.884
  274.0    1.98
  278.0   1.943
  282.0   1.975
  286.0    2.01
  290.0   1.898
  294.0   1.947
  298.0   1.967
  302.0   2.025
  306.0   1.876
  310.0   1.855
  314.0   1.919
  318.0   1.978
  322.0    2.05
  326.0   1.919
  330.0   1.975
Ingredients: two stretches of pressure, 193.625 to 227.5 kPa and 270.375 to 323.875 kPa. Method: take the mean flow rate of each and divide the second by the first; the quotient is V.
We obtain 1.24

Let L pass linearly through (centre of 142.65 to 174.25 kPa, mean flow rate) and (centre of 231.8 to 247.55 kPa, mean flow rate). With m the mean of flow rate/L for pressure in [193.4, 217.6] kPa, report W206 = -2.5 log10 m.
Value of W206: 0.27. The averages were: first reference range 1.78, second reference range 1.91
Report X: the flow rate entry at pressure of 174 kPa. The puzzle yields 2.35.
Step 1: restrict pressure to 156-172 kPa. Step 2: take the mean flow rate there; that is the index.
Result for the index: 1.98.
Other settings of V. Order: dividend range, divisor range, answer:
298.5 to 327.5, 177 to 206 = 1.31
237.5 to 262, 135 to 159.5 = 1.26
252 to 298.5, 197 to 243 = 1.14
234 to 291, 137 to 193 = 1.15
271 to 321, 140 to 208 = 1.18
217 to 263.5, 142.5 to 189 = 1.11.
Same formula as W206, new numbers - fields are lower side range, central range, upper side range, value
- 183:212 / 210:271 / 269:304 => -0.137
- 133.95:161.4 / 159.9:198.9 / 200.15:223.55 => -0.177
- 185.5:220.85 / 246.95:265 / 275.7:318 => -0.126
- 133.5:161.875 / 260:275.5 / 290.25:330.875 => -0.042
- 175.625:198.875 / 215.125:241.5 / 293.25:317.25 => -0.139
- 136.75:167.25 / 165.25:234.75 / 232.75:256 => 0.038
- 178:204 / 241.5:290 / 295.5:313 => -0.088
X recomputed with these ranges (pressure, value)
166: 2.013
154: 1.602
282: 1.975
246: 1.897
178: 2.238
